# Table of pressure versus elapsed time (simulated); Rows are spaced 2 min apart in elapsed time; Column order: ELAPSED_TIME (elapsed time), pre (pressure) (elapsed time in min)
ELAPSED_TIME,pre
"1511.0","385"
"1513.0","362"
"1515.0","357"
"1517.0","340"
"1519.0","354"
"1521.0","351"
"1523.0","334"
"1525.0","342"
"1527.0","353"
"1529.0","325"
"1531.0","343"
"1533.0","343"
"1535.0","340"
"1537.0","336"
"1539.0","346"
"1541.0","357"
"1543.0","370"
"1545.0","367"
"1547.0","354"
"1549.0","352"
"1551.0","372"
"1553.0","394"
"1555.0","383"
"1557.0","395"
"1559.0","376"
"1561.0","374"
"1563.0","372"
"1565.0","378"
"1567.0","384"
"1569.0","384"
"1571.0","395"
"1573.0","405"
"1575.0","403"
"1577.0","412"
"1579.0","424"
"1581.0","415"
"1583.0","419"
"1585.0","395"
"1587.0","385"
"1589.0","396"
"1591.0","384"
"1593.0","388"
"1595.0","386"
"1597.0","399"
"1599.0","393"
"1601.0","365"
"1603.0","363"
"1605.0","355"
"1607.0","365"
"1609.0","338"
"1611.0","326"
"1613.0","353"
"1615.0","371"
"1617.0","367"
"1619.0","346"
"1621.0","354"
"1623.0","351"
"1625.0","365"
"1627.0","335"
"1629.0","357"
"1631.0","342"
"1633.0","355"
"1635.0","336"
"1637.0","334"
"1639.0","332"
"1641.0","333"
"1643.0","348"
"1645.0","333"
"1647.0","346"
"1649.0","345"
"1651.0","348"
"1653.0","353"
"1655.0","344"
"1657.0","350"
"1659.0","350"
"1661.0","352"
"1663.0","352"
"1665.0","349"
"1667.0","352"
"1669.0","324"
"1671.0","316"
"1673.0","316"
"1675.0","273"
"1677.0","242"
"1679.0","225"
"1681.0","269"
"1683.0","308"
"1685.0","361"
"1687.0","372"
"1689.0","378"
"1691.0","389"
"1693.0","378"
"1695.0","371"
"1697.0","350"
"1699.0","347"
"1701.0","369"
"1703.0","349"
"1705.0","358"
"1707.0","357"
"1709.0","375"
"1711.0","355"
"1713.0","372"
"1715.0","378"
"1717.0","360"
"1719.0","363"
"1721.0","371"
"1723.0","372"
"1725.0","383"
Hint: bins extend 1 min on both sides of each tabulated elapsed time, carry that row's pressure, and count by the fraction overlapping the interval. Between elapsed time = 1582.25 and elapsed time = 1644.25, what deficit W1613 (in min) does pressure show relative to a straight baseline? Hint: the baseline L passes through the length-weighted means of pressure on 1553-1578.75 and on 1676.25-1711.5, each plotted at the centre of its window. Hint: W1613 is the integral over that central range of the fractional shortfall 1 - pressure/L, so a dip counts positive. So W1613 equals 1.71 min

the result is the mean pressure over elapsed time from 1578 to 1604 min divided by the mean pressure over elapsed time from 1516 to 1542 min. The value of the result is 1.1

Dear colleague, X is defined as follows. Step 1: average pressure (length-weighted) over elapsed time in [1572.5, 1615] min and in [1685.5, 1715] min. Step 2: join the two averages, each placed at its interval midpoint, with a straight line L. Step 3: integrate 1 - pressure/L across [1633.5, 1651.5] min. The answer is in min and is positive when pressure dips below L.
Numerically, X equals 1.7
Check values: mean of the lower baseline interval 384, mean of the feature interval 340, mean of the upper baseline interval 366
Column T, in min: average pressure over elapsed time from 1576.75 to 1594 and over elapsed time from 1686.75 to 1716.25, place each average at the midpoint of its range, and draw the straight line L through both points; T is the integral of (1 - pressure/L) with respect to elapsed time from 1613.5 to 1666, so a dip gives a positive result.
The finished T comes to 5.0 min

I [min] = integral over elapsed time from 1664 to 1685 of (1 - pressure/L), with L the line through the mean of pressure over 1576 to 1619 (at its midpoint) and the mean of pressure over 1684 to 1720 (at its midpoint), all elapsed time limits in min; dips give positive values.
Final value 3.9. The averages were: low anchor 380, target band 300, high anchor 366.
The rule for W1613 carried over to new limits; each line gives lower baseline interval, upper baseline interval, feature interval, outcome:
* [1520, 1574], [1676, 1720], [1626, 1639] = 0.43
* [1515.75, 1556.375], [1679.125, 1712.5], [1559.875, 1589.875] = -3.66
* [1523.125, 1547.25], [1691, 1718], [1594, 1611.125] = -0.66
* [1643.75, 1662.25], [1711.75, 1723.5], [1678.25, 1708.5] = 1.17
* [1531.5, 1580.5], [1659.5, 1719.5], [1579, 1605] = -1.70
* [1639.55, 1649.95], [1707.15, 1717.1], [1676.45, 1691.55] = 1.63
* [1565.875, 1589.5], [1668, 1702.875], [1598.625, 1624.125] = 1.50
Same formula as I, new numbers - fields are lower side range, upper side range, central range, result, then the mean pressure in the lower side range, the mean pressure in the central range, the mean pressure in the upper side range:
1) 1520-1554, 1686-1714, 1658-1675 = 1.3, 352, 335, 366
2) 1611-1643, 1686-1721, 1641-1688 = 3.9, 348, 327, 366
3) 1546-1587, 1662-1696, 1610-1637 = 0.6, 389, 350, 328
